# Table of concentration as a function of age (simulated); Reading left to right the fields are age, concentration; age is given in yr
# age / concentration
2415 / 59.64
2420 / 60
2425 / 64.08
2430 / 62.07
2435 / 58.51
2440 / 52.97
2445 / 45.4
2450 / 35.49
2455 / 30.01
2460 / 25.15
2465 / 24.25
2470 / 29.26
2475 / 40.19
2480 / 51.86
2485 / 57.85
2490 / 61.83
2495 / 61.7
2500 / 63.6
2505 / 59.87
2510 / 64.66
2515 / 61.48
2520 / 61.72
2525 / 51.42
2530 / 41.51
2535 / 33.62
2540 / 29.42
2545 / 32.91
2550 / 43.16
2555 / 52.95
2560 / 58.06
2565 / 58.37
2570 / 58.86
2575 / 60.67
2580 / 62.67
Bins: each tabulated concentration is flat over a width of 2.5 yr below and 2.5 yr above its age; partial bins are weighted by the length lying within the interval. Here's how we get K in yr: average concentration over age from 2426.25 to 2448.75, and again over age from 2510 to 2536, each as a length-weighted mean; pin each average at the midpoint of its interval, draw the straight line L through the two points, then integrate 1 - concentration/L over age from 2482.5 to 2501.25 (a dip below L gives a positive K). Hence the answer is -2.9 yr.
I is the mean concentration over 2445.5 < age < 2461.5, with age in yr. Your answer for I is 32.4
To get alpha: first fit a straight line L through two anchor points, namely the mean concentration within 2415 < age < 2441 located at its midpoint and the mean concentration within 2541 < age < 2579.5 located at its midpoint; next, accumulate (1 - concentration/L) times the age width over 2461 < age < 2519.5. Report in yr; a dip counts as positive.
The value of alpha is 4.0 yr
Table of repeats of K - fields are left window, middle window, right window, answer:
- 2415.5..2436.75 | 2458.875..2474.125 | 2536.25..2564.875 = 7.61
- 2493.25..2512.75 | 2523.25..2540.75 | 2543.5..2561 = 4.58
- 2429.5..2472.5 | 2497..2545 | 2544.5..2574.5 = -3.65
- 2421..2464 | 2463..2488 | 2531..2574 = 2.65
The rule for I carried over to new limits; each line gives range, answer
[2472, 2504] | 55.9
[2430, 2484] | 40.9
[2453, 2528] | 49.7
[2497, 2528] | 60.2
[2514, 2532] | 53.8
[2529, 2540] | 35.2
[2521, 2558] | 41.8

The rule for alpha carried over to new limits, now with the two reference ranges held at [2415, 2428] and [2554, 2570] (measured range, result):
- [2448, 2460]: 5.8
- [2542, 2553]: 3.7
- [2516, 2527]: 0.2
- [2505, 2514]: -0.6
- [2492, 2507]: -0.7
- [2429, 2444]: 1.2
